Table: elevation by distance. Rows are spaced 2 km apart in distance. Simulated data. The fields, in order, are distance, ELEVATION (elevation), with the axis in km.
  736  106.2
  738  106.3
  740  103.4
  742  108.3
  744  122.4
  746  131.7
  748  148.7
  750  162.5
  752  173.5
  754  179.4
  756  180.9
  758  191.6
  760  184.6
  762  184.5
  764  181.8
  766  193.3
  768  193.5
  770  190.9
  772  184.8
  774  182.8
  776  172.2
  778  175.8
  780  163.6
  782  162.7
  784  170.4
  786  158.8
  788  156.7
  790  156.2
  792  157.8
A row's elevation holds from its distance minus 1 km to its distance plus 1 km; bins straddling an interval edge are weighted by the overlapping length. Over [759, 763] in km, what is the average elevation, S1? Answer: 185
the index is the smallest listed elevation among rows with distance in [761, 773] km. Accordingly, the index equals 181.8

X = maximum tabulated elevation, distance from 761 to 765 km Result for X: 184.5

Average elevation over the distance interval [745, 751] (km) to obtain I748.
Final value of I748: 148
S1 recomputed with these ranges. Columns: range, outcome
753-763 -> 184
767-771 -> 192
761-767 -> 187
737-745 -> 110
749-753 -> 168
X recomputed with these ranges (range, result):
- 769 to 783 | 190.9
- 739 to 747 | 131.7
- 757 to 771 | 193.5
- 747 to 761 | 191.6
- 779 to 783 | 163.6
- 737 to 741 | 106.3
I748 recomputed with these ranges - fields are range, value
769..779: 181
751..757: 178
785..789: 158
